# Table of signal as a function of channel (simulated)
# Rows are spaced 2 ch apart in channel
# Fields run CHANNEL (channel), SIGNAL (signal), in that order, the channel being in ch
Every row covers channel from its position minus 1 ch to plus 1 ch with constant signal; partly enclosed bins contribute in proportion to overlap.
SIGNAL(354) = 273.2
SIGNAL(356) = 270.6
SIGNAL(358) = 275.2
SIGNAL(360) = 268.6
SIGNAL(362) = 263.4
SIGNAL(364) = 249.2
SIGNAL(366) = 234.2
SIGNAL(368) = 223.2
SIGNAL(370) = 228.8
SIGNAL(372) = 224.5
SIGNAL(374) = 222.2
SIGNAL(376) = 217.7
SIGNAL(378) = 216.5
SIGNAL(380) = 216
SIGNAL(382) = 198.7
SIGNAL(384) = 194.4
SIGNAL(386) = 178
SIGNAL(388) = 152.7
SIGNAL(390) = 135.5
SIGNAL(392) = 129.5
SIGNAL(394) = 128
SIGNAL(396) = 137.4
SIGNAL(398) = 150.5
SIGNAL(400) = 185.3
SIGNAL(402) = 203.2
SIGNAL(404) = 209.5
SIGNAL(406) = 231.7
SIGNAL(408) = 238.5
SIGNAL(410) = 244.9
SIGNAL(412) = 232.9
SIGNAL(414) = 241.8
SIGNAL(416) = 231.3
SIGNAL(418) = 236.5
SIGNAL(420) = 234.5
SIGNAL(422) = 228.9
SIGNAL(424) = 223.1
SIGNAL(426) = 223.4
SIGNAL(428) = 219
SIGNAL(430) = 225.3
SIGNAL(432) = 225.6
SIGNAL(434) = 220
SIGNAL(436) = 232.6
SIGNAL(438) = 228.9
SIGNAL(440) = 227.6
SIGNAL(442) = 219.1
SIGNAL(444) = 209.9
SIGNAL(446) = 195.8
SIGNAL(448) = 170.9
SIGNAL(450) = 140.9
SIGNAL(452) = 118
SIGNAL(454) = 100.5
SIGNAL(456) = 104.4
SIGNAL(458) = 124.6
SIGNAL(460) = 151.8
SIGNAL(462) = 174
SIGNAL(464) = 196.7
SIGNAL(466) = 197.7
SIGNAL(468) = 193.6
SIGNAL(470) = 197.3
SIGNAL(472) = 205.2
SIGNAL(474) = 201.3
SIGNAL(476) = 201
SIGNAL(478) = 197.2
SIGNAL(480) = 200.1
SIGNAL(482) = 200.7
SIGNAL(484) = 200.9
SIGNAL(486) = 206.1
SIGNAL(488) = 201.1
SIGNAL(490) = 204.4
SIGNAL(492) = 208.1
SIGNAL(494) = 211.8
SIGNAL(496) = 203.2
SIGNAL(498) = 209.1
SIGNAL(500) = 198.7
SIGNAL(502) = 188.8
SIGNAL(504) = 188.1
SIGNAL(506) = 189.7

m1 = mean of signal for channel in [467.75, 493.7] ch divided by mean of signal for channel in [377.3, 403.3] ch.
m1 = 1.18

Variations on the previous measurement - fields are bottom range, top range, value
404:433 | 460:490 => 0.85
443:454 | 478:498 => 1.27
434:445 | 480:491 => 0.91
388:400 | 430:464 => 1.27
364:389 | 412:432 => 1.09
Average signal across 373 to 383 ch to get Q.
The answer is 214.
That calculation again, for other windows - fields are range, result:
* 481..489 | 202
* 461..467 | 189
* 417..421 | 236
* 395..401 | 158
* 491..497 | 208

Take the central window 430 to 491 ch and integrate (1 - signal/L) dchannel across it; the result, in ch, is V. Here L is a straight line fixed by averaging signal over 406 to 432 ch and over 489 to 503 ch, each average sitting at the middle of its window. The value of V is 7.71 ch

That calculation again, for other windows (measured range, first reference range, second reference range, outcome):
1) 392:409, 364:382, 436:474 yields 2.05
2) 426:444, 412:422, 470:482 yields 0.05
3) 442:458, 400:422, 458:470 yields 3.45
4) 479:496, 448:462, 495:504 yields -2.27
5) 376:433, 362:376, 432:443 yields 6.39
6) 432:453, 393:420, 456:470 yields -1.60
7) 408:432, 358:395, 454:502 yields -3.88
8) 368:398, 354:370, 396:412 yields 6.13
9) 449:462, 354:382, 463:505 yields 5.12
